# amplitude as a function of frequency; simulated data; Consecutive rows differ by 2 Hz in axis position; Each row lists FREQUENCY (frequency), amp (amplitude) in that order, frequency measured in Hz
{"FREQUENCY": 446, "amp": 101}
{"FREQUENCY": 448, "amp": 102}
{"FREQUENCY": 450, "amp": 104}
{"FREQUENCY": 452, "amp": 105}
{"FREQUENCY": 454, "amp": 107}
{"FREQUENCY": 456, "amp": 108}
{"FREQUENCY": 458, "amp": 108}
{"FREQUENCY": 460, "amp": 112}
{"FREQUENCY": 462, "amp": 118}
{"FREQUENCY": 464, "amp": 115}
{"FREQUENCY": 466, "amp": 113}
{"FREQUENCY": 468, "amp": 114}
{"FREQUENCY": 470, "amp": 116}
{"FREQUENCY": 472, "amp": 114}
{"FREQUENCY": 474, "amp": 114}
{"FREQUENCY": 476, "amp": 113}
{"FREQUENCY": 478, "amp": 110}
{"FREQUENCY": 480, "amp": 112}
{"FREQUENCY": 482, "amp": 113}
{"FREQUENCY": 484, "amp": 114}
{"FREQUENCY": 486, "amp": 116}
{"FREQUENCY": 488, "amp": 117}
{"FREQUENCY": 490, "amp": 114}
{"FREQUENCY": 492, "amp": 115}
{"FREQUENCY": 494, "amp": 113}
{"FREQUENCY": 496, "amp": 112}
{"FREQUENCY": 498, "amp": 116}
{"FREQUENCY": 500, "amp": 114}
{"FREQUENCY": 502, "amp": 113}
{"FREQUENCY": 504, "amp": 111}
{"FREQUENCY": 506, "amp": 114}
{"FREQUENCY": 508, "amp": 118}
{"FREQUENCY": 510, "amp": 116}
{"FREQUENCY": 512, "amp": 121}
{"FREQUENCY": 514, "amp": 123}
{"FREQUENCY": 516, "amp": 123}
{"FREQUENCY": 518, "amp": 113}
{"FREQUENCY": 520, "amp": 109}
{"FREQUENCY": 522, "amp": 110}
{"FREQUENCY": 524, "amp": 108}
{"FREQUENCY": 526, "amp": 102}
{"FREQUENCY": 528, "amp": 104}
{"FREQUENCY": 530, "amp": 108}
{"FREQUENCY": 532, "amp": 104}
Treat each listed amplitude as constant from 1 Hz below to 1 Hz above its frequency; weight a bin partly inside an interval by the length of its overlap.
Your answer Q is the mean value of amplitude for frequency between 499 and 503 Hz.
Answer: 114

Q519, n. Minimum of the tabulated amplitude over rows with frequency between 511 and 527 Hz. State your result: 102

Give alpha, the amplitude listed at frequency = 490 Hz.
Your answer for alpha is 114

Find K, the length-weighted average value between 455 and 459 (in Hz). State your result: 108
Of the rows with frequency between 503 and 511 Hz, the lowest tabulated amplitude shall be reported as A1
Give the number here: 111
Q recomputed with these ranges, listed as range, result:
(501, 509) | 114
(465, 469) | 114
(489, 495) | 114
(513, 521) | 117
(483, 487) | 115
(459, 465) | 115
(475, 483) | 112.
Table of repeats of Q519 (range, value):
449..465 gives 104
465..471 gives 113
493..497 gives 112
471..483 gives 110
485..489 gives 116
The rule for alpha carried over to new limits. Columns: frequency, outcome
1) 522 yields 110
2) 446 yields 101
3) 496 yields 112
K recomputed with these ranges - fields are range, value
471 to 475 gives 114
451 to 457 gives 107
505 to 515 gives 118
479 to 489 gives 114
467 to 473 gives 115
